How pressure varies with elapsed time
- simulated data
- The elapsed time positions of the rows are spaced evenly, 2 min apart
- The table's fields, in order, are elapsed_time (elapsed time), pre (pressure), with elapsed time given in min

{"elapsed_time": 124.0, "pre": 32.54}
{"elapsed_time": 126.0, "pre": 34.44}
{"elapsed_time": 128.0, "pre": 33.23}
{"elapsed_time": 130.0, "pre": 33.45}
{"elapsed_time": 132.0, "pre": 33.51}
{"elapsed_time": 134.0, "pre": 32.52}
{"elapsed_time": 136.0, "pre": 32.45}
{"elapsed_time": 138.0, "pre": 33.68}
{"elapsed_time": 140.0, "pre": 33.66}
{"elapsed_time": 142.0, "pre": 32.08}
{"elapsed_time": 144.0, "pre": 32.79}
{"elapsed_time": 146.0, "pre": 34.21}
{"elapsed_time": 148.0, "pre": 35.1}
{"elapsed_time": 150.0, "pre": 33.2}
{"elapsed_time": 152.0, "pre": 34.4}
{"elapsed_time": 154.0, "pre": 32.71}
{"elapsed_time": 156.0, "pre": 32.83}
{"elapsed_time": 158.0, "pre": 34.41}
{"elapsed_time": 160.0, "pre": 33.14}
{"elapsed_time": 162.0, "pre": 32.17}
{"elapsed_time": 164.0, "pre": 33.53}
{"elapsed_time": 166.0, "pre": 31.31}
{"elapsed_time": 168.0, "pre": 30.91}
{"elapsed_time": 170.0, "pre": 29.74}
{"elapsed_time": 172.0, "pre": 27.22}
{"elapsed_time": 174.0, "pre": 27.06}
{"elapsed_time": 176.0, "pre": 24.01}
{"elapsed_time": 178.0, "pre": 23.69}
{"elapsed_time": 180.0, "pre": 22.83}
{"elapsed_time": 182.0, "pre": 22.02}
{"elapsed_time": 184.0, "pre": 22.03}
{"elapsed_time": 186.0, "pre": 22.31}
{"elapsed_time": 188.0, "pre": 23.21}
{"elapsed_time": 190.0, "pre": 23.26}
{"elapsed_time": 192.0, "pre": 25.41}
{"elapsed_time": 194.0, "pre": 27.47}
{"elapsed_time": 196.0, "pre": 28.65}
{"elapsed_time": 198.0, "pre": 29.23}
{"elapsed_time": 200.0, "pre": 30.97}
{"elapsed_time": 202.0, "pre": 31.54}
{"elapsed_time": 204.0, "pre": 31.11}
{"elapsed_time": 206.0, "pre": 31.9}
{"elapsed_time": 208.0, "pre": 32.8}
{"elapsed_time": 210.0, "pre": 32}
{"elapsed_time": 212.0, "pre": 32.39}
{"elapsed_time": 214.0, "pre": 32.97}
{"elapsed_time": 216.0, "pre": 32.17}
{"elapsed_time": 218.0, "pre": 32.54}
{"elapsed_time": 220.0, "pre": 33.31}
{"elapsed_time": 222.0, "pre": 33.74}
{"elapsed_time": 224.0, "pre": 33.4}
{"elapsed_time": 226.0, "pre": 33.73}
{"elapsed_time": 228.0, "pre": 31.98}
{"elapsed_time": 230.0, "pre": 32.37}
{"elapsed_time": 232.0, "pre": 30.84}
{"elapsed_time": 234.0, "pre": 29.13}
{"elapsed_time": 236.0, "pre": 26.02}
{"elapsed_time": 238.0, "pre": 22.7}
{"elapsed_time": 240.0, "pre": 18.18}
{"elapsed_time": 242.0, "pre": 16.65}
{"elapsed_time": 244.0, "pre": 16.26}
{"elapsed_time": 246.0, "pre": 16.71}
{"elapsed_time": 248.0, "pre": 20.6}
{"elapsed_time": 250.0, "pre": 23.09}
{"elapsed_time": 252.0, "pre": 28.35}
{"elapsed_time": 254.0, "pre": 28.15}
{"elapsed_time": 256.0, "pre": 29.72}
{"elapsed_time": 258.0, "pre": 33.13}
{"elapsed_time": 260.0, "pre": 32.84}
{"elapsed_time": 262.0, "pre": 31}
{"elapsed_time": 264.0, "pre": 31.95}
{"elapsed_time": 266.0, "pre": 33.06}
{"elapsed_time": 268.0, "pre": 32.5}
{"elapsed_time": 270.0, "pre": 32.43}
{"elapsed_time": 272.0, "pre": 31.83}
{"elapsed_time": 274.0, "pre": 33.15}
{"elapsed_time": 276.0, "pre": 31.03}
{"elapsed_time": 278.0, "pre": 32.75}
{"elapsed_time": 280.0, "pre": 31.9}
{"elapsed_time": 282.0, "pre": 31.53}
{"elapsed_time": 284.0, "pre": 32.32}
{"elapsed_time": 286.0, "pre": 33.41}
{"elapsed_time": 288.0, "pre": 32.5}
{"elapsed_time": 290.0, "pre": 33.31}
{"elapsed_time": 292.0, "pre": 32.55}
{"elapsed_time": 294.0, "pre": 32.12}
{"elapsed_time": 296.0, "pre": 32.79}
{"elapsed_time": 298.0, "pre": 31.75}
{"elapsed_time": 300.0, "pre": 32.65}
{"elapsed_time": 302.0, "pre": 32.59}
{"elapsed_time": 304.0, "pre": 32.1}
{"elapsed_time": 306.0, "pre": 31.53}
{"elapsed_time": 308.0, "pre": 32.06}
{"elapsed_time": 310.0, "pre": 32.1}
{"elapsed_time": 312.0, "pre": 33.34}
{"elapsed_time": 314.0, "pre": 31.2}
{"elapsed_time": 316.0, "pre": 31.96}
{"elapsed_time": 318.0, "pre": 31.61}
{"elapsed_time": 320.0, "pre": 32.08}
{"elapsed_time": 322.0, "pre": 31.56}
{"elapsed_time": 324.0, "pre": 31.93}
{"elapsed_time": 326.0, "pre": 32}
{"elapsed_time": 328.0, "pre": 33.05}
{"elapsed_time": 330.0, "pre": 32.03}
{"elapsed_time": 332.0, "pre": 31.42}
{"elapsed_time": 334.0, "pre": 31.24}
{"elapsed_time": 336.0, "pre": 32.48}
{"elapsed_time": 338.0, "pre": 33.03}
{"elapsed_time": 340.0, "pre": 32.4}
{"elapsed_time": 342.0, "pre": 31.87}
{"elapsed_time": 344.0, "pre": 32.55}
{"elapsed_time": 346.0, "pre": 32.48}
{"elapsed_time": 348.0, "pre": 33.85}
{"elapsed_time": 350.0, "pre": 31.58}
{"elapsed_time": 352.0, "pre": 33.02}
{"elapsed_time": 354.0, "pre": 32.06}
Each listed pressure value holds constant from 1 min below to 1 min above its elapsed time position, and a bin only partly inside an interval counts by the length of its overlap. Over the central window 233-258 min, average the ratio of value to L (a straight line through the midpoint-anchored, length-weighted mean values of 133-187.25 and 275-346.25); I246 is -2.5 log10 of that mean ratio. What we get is 0.32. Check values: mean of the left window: 30.2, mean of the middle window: 23.4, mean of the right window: 32.2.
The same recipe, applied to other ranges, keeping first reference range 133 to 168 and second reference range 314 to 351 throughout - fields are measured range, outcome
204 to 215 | 0.02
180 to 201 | 0.28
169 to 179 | 0.24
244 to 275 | 0.13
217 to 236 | 0.02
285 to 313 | -0.01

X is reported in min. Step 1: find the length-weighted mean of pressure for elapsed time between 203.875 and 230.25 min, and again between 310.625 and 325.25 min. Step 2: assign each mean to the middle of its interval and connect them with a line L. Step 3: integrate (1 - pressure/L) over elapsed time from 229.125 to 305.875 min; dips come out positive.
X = 6.9 min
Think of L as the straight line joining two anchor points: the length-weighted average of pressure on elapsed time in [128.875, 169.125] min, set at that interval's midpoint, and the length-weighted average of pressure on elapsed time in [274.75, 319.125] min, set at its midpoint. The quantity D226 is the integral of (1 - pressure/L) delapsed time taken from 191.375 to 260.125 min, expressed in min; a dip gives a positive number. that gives 8.55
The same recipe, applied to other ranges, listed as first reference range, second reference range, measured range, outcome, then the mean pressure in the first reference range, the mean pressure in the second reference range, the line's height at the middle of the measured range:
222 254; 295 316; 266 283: -1.75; 25.7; 32.2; 29.2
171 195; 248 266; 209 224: -3.49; 24.2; 29.5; 26.6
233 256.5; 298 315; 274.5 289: -1.95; 22.8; 32.2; 28.4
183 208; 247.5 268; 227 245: 2.43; 27.5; 29.6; 28.8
